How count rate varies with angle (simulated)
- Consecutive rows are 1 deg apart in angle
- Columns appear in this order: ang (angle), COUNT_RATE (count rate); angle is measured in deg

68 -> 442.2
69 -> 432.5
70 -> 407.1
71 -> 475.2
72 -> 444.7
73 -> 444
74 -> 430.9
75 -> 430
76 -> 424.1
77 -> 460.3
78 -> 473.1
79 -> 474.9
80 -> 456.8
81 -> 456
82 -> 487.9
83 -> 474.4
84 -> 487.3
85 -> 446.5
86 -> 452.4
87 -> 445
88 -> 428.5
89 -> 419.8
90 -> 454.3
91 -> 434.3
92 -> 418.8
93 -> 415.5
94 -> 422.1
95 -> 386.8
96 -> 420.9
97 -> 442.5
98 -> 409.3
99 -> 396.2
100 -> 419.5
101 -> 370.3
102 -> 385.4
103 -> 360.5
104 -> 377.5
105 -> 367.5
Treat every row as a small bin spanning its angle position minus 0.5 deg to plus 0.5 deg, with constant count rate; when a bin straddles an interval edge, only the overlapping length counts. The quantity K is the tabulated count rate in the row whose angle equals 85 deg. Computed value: 446.5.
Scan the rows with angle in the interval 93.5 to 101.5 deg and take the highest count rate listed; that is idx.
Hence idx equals 442.5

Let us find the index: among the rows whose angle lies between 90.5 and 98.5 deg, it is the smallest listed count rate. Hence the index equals 386.8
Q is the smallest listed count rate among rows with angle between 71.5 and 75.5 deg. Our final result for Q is 430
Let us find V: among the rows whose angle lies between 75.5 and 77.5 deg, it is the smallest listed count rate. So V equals 424.1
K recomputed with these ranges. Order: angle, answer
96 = 420.9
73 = 444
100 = 419.5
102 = 385.4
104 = 377.5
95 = 386.8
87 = 445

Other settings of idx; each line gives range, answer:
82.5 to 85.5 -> 487.3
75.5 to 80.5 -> 474.9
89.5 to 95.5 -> 454.3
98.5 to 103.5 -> 419.5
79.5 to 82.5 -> 487.9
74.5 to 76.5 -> 430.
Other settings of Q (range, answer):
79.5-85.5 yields 446.5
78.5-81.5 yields 456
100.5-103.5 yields 360.5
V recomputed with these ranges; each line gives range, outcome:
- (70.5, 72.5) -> 444.7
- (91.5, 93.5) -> 415.5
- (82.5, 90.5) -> 419.8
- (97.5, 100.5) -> 396.2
